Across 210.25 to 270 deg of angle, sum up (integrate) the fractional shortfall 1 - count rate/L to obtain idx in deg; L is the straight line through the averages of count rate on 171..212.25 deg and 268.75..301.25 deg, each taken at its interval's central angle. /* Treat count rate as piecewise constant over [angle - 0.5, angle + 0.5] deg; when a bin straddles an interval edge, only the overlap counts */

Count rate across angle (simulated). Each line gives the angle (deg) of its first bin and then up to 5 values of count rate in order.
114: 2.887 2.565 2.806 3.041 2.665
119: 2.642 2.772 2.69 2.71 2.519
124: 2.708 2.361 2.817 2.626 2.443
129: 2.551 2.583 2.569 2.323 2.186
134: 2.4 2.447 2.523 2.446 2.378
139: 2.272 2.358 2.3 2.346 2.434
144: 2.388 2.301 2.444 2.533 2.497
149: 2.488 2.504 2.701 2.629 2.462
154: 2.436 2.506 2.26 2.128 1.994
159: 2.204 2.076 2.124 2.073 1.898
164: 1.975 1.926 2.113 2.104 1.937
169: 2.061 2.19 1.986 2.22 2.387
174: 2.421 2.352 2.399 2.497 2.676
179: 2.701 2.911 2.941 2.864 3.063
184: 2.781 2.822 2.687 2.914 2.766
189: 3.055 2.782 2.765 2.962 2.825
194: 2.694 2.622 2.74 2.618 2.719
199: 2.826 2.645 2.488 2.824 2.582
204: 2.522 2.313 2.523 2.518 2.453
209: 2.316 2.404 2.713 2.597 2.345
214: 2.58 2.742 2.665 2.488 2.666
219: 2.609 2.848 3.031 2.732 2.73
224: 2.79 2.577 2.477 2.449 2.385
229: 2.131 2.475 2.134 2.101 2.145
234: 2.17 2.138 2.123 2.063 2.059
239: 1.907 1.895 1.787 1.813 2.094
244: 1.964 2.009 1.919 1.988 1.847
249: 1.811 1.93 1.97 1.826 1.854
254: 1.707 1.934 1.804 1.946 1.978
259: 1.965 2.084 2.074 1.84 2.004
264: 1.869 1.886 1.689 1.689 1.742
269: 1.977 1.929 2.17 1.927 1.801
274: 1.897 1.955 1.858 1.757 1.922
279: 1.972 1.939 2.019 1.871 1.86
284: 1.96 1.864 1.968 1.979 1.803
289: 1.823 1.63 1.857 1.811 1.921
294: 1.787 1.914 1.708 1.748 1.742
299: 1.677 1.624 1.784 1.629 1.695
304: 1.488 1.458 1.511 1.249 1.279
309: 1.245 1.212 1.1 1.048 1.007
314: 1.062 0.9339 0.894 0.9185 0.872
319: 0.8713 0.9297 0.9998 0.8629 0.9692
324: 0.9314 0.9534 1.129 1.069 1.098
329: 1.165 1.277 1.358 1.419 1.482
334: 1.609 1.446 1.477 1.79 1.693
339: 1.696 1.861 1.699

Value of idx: 2.3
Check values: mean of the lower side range 2.65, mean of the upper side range 1.86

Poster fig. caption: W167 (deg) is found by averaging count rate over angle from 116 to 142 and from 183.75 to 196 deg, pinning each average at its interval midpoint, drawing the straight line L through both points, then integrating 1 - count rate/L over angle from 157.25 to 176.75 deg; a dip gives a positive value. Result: 4.1 deg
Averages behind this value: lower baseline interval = 2.53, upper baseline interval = 2.8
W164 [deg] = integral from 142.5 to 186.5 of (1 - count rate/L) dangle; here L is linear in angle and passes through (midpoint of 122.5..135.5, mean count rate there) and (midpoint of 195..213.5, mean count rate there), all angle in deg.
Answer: 2.5 deg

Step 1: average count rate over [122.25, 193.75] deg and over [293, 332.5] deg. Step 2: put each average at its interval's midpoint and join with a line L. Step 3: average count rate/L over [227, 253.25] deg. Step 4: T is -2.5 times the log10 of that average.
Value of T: -0.11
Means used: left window 2.46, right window 1.28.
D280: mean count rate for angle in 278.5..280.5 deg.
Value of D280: 1.96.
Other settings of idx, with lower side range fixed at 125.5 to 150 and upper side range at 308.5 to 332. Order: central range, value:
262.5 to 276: -4.2 deg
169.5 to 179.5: -1.0 deg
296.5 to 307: -3.8 deg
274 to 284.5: -4.2 deg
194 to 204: -3.5 deg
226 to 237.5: -3.3 deg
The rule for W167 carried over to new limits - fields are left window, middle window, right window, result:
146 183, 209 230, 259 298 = -4.6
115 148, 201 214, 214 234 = 0.1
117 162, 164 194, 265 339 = -4.4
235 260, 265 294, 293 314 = -3.4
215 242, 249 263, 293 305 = 1.3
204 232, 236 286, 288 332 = 1.2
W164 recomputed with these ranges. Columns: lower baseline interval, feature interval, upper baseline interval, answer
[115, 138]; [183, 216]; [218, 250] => -4.5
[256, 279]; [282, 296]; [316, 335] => -2.1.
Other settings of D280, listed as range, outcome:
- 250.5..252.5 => 1.9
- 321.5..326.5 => 0.969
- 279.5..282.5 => 1.94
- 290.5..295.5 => 1.86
